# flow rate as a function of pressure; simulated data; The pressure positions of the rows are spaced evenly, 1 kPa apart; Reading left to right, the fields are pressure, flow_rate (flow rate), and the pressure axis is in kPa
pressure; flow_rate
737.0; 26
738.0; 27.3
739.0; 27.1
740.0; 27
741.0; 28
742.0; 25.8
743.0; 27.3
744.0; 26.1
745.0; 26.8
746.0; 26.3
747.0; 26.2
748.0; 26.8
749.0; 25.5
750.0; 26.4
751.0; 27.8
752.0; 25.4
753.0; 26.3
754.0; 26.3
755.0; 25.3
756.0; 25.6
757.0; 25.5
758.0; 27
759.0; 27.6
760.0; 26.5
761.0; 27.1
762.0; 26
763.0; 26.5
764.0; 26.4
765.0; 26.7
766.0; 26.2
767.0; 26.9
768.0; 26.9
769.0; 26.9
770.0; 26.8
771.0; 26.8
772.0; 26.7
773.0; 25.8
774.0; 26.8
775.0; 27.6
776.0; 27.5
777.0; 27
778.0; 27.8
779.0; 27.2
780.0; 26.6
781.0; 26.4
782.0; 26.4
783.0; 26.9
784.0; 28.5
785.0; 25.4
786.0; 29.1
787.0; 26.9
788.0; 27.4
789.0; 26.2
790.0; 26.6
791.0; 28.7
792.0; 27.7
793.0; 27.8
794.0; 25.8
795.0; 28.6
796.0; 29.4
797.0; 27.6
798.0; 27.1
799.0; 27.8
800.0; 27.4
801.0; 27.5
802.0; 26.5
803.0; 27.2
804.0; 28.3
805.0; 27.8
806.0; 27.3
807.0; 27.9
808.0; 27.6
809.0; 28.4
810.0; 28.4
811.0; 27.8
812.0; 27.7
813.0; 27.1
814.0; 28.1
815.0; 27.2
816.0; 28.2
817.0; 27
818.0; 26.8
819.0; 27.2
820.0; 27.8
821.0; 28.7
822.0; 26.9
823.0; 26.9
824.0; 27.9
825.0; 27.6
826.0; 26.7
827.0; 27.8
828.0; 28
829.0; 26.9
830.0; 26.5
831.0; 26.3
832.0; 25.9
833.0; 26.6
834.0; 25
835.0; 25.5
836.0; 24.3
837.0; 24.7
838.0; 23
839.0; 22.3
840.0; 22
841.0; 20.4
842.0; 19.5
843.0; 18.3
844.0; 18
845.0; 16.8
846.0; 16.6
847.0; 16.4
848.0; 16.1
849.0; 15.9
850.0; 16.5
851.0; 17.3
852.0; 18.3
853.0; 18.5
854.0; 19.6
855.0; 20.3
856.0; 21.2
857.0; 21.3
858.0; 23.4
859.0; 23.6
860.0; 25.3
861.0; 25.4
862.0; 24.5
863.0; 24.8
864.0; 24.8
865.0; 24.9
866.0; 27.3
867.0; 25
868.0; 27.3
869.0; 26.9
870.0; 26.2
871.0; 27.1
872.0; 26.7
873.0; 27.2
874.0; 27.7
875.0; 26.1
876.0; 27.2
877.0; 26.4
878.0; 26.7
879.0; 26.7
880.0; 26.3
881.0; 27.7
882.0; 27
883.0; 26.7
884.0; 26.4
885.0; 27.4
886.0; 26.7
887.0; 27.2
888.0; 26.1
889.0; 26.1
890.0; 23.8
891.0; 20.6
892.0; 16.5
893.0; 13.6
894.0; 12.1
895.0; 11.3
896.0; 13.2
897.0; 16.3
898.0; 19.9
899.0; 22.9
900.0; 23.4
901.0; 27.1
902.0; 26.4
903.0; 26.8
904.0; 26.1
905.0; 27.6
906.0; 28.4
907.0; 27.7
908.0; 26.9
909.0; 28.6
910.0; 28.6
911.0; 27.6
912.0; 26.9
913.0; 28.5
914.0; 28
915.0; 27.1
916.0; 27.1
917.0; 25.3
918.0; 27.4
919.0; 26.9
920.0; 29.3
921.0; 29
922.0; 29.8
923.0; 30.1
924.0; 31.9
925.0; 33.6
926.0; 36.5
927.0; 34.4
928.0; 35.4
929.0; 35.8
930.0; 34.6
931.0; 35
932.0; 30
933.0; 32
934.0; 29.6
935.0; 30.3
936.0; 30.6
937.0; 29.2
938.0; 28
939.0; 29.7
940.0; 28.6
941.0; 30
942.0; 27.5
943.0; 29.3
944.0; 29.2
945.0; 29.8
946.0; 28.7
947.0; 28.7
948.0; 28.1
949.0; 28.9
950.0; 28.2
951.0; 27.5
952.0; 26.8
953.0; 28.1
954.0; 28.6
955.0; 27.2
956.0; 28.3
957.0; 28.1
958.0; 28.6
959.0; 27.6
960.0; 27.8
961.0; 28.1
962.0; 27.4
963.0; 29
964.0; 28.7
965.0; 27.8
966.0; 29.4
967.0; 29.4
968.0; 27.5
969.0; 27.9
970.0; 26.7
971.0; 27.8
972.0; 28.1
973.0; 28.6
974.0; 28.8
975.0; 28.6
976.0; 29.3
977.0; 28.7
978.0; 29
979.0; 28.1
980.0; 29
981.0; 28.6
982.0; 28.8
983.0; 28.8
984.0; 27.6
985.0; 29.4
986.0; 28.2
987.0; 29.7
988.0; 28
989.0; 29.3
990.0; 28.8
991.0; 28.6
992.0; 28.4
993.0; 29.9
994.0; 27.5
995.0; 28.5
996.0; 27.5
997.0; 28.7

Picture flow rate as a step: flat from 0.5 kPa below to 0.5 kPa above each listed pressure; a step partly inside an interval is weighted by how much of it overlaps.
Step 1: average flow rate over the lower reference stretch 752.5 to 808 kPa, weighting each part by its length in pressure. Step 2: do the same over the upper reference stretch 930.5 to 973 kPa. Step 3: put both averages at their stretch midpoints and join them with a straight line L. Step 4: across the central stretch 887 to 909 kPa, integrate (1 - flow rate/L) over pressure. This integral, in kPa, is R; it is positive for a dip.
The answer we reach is 4.6 kPa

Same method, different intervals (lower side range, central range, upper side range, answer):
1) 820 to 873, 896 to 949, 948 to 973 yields -4.14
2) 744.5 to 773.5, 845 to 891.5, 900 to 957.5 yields 7.18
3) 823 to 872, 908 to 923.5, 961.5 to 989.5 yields -1.19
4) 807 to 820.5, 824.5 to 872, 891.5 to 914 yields 5.39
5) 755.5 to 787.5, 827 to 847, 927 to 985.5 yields 3.39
